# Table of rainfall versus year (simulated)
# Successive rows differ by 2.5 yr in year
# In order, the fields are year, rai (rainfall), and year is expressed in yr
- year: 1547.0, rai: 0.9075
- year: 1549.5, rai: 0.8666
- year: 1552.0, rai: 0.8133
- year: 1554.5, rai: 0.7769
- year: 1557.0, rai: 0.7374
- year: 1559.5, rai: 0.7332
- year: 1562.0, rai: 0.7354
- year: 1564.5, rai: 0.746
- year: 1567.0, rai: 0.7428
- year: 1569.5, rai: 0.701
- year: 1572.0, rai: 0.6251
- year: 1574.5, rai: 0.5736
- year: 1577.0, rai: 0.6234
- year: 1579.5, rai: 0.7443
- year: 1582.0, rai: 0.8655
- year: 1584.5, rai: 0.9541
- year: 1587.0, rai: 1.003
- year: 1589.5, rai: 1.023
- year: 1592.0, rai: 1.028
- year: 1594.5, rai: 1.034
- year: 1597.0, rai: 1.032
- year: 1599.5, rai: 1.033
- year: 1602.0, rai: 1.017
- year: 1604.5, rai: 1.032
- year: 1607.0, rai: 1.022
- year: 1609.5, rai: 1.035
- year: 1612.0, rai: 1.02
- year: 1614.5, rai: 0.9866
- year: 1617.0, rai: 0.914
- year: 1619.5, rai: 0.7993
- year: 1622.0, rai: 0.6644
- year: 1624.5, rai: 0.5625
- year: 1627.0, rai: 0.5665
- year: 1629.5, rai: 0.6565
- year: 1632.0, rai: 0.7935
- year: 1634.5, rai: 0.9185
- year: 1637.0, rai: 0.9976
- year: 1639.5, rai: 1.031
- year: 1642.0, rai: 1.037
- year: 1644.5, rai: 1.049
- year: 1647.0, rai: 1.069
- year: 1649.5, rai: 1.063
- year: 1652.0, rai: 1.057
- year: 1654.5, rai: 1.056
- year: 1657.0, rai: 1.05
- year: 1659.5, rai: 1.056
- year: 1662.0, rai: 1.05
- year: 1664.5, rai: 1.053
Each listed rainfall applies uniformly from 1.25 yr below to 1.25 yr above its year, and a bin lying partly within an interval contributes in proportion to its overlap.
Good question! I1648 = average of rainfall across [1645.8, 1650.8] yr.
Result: 1.07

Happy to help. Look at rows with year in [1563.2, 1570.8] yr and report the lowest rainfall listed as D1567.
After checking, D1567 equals 0.701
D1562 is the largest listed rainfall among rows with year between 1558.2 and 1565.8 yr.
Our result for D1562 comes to 0.746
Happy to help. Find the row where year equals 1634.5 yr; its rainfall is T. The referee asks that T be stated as 0.9185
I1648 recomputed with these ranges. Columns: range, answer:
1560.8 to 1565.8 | 0.741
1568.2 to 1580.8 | 0.655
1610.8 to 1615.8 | 1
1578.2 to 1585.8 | 0.854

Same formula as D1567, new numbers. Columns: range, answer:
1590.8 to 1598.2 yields 1.028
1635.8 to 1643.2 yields 0.9976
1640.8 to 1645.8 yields 1.037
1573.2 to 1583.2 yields 0.5736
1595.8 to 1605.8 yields 1.017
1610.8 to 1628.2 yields 0.5625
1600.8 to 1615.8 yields 0.9866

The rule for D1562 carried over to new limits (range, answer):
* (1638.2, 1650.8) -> 1.069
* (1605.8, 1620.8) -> 1.035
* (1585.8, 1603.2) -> 1.034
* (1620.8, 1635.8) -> 0.9185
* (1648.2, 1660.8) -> 1.063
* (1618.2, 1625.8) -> 0.7993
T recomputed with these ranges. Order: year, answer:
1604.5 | 1.032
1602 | 1.017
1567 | 0.7428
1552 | 0.8133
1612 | 1.02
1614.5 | 0.9866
